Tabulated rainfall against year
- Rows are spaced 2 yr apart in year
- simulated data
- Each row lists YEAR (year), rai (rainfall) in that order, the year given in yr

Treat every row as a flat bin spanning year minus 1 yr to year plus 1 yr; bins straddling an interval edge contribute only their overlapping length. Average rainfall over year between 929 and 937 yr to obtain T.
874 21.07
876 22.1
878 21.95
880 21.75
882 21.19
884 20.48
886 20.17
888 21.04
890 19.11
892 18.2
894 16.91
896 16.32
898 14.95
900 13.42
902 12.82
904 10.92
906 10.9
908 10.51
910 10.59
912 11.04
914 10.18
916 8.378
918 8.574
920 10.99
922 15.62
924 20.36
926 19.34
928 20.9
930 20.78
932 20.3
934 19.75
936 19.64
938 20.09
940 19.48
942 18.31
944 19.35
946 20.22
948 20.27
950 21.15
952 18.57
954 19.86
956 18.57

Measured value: 20.1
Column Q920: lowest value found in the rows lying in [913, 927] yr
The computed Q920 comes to 8.378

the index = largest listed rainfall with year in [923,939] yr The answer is 20.9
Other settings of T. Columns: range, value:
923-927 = 19.9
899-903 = 13.1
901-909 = 11.3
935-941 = 19.7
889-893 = 18.7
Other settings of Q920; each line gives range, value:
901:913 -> 10.51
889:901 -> 13.42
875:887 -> 20.17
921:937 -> 15.62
